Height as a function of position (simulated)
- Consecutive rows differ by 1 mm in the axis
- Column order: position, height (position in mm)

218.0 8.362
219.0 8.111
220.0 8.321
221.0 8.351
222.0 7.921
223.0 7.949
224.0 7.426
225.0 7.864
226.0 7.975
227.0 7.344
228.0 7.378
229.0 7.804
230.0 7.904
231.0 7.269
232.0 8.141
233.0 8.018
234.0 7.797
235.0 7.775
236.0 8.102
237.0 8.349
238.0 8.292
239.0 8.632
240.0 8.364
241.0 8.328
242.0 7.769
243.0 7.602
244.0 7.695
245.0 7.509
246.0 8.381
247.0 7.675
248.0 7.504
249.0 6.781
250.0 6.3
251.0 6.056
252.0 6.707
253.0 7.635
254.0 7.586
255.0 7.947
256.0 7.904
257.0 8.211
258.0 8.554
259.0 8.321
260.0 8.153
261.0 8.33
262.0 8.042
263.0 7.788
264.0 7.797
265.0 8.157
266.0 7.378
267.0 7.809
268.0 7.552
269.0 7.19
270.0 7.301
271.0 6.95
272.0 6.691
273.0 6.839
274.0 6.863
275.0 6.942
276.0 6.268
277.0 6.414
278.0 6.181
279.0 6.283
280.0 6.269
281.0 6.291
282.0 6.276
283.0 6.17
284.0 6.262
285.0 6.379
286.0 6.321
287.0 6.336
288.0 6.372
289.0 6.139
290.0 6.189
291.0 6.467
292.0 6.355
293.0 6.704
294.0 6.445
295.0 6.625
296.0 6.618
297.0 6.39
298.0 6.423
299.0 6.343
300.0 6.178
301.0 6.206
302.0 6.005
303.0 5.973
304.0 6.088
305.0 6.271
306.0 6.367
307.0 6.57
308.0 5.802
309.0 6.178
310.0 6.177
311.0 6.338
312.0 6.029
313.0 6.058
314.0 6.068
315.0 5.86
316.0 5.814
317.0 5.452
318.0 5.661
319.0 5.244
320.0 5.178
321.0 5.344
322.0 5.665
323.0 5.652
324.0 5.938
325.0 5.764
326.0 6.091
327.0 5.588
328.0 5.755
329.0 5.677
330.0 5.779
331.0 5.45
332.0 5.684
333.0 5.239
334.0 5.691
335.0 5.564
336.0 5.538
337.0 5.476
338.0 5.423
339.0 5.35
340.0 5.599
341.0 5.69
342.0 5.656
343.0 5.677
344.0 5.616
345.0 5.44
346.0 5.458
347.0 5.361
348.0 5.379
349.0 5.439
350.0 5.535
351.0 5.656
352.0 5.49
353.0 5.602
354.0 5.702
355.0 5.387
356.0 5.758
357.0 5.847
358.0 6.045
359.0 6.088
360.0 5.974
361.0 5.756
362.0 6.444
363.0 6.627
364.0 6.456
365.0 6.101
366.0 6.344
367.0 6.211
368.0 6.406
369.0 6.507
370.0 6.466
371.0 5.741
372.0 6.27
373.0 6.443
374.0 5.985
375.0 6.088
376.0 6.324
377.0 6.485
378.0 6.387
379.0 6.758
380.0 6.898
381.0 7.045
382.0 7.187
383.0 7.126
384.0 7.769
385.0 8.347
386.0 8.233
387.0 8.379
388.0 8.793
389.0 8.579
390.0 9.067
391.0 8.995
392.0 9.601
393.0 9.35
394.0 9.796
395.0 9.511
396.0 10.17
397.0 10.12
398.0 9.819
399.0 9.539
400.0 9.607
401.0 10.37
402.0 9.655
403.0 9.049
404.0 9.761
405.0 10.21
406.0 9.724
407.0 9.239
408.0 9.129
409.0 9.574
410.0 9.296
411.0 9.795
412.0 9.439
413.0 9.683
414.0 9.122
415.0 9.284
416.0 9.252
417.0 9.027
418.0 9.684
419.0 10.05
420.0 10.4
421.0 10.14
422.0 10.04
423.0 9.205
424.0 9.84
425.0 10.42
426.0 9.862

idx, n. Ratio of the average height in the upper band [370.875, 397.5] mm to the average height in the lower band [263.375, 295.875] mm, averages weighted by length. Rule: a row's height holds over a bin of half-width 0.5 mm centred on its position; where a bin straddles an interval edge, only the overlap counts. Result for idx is 1.17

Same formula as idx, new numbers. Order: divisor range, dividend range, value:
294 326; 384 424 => 1.57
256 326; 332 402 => 1.04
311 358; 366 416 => 1.48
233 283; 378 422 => 1.22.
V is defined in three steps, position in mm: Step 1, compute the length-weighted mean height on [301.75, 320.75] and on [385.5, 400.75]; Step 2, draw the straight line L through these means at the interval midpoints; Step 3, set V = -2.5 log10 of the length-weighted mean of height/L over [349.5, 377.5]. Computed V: 0.31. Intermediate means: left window 5.95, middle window 6.06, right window 9.32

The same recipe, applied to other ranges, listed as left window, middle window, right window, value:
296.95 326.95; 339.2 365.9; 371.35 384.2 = 0.11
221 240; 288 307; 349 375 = 0.10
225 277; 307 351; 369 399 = 0.34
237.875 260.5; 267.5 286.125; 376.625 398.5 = 0.19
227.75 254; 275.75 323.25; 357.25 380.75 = 0.15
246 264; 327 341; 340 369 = 0.12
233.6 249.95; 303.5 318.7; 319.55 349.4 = 0.02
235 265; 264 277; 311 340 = 0.01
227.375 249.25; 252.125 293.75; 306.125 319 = -0.01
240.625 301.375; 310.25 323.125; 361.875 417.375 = 0.29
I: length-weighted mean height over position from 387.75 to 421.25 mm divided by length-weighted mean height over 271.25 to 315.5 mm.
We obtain 1.51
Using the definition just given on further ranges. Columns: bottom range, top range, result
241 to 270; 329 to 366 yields 0.74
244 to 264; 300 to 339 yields 0.76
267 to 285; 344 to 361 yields 0.85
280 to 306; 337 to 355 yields 0.88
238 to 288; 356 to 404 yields 1.04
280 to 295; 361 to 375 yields 0.99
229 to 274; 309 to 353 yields 0.73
